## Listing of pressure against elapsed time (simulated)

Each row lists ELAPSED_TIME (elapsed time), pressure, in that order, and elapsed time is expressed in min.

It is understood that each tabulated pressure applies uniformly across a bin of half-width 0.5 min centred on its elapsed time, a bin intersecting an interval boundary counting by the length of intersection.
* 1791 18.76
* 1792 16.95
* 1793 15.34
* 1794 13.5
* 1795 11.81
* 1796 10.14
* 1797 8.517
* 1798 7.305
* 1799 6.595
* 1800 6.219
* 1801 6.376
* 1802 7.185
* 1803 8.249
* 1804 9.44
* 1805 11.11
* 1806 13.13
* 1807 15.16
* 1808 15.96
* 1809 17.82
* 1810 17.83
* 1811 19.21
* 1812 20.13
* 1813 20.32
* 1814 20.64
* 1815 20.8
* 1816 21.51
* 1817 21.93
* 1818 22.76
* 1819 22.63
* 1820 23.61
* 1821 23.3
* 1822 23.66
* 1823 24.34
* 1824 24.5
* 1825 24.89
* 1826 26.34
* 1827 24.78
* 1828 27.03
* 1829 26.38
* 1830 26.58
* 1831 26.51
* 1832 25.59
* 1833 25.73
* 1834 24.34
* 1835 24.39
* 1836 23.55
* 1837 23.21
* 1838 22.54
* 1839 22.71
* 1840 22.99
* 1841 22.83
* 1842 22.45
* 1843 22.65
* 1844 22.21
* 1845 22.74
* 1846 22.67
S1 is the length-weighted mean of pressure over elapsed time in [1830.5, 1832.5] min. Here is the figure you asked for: 26.1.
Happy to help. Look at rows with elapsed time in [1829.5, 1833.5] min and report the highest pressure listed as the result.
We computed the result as 26.58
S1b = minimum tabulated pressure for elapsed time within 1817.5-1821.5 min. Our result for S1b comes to 22.63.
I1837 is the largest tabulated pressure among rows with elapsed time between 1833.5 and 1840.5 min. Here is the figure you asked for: 24.39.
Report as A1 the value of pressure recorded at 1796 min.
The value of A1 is 10.14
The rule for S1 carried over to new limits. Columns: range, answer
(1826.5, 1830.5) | 26.2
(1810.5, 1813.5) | 19.9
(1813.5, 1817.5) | 21.2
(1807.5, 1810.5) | 17.2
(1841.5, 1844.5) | 22.4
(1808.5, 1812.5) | 18.7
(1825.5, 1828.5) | 26.1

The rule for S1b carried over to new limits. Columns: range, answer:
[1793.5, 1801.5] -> 6.219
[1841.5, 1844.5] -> 22.21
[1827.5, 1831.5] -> 26.38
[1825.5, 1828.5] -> 24.78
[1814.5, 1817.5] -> 20.8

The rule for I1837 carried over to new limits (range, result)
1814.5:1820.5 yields 23.61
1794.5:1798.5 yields 11.81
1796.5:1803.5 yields 8.517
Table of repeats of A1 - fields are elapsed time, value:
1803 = 8.249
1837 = 23.21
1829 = 26.38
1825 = 24.89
